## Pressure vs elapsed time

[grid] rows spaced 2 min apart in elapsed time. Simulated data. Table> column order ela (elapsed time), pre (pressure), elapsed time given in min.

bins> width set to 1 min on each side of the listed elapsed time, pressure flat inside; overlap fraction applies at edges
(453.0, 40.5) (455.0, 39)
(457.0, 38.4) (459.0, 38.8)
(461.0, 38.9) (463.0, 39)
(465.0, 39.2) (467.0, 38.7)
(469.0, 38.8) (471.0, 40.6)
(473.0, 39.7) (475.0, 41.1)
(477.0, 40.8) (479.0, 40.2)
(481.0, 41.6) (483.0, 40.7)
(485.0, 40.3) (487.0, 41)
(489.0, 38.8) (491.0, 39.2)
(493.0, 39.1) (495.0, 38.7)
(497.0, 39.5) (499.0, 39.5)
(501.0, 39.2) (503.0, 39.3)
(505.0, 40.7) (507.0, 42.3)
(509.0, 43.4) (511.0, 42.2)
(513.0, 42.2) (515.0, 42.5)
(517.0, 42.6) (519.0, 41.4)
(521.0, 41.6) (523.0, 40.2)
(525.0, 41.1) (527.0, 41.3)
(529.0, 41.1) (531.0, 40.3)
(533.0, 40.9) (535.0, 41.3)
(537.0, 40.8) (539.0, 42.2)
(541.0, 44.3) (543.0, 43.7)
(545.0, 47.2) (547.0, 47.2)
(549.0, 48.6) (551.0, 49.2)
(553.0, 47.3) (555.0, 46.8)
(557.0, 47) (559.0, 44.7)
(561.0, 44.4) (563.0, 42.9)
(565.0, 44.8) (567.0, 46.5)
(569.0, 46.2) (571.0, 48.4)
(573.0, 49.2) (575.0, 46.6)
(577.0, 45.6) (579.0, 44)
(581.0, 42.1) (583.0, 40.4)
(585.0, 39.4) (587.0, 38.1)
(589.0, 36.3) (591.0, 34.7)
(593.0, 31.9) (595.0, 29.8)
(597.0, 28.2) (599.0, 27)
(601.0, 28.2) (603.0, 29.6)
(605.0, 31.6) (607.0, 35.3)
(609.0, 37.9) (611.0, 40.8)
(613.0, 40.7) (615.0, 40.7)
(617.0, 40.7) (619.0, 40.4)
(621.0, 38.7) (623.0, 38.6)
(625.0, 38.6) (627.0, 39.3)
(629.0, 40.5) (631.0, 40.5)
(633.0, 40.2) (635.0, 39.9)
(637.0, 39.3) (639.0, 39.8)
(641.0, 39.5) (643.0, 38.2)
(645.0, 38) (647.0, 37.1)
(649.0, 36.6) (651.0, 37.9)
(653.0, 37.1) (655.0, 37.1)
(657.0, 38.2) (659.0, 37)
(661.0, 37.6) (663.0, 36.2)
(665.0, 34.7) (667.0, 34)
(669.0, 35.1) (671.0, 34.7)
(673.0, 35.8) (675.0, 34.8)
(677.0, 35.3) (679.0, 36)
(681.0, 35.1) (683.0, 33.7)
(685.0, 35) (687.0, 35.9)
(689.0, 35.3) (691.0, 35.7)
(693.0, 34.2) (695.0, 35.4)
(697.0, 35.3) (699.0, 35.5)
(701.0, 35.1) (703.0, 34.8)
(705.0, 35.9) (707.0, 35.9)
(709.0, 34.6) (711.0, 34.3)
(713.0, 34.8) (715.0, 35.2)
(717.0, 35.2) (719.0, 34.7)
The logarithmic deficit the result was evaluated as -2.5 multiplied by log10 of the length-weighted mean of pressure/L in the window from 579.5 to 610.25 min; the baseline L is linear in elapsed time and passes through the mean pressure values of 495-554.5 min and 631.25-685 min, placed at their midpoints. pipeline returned 0.16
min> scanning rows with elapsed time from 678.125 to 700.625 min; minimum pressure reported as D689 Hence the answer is 33.7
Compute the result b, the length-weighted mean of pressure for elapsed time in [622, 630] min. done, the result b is 39.2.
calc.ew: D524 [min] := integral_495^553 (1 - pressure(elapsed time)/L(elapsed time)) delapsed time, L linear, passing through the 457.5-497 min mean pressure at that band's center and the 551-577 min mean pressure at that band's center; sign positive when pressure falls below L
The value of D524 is 1.2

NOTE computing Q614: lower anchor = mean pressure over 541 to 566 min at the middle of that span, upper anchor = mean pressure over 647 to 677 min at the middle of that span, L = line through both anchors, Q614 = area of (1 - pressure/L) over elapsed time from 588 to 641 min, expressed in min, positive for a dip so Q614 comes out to 5.0 min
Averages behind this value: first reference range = 46.1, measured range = 36.6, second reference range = 36.2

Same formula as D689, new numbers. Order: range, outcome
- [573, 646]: 27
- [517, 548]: 40.2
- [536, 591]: 34.7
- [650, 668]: 34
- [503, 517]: 39.3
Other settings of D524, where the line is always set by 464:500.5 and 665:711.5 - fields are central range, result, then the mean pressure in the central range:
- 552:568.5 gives -3.3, 45.6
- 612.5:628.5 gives -1.3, 39.7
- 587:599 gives 1.6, 32.2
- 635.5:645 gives -0.8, 39.1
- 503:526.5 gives -1.6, 41.7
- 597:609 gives 2.0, 30.8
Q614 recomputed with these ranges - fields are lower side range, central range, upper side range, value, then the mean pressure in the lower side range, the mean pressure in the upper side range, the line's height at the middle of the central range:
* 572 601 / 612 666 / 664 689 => -3.68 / 37.8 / 35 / 36.2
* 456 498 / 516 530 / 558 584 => 0.32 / 39.7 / 45.1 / 42.3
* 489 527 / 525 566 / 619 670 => -4.31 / 40.8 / 38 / 40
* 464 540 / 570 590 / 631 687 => -2.19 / 40.6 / 36.9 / 38.8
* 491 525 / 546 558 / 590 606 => -4.07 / 40.9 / 30.1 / 35.6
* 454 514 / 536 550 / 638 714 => -2.19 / 40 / 36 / 38.8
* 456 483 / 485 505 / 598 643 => -0.06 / 39.7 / 37.6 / 39.4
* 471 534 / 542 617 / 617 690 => -3.56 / 40.7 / 37.3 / 39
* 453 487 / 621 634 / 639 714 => -0.95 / 39.8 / 35.9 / 36.8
